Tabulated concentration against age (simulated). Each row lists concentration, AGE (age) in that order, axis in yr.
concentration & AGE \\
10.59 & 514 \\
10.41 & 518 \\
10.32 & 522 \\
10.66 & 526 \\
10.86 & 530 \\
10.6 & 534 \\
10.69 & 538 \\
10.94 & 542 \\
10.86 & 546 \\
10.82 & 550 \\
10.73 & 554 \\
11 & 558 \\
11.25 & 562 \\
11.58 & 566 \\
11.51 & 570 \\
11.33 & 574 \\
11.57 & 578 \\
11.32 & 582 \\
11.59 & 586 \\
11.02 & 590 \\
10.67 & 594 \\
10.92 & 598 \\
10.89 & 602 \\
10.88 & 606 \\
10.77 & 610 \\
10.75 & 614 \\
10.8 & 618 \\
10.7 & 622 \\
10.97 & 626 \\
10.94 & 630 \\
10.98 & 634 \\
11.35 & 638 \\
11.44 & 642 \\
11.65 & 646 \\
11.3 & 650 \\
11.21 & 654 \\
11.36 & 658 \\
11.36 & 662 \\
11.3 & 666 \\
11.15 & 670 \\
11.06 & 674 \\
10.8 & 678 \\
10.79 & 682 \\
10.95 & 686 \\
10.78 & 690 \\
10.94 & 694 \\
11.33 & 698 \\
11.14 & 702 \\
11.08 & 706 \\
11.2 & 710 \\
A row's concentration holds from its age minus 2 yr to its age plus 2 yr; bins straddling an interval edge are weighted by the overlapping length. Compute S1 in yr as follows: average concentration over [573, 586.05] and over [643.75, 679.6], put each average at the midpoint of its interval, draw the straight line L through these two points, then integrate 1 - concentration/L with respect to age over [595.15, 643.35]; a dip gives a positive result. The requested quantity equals 1.7 yr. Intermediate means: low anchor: 11.4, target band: 10.9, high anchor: 11.2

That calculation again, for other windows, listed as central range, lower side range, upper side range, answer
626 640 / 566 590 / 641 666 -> 0.39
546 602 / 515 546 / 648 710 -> -1.92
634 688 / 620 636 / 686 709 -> -1.14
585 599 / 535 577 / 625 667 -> 0.16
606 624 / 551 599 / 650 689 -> 0.64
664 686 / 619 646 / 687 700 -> 0.05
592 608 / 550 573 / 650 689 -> 0.46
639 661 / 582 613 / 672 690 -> -0.94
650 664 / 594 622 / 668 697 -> -0.53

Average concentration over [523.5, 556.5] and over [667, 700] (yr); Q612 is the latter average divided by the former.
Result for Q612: 1.02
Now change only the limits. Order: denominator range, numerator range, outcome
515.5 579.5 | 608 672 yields 1.02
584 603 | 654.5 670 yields 1.03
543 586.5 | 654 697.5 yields 0.99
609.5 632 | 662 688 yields 1.02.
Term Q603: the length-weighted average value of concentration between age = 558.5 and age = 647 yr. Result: 11.1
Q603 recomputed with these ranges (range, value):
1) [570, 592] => 11.4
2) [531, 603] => 11.1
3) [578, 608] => 11.1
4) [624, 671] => 11.3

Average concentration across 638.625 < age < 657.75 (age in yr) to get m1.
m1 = 11.4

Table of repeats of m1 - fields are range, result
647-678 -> 11.2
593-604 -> 10.8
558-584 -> 11.4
